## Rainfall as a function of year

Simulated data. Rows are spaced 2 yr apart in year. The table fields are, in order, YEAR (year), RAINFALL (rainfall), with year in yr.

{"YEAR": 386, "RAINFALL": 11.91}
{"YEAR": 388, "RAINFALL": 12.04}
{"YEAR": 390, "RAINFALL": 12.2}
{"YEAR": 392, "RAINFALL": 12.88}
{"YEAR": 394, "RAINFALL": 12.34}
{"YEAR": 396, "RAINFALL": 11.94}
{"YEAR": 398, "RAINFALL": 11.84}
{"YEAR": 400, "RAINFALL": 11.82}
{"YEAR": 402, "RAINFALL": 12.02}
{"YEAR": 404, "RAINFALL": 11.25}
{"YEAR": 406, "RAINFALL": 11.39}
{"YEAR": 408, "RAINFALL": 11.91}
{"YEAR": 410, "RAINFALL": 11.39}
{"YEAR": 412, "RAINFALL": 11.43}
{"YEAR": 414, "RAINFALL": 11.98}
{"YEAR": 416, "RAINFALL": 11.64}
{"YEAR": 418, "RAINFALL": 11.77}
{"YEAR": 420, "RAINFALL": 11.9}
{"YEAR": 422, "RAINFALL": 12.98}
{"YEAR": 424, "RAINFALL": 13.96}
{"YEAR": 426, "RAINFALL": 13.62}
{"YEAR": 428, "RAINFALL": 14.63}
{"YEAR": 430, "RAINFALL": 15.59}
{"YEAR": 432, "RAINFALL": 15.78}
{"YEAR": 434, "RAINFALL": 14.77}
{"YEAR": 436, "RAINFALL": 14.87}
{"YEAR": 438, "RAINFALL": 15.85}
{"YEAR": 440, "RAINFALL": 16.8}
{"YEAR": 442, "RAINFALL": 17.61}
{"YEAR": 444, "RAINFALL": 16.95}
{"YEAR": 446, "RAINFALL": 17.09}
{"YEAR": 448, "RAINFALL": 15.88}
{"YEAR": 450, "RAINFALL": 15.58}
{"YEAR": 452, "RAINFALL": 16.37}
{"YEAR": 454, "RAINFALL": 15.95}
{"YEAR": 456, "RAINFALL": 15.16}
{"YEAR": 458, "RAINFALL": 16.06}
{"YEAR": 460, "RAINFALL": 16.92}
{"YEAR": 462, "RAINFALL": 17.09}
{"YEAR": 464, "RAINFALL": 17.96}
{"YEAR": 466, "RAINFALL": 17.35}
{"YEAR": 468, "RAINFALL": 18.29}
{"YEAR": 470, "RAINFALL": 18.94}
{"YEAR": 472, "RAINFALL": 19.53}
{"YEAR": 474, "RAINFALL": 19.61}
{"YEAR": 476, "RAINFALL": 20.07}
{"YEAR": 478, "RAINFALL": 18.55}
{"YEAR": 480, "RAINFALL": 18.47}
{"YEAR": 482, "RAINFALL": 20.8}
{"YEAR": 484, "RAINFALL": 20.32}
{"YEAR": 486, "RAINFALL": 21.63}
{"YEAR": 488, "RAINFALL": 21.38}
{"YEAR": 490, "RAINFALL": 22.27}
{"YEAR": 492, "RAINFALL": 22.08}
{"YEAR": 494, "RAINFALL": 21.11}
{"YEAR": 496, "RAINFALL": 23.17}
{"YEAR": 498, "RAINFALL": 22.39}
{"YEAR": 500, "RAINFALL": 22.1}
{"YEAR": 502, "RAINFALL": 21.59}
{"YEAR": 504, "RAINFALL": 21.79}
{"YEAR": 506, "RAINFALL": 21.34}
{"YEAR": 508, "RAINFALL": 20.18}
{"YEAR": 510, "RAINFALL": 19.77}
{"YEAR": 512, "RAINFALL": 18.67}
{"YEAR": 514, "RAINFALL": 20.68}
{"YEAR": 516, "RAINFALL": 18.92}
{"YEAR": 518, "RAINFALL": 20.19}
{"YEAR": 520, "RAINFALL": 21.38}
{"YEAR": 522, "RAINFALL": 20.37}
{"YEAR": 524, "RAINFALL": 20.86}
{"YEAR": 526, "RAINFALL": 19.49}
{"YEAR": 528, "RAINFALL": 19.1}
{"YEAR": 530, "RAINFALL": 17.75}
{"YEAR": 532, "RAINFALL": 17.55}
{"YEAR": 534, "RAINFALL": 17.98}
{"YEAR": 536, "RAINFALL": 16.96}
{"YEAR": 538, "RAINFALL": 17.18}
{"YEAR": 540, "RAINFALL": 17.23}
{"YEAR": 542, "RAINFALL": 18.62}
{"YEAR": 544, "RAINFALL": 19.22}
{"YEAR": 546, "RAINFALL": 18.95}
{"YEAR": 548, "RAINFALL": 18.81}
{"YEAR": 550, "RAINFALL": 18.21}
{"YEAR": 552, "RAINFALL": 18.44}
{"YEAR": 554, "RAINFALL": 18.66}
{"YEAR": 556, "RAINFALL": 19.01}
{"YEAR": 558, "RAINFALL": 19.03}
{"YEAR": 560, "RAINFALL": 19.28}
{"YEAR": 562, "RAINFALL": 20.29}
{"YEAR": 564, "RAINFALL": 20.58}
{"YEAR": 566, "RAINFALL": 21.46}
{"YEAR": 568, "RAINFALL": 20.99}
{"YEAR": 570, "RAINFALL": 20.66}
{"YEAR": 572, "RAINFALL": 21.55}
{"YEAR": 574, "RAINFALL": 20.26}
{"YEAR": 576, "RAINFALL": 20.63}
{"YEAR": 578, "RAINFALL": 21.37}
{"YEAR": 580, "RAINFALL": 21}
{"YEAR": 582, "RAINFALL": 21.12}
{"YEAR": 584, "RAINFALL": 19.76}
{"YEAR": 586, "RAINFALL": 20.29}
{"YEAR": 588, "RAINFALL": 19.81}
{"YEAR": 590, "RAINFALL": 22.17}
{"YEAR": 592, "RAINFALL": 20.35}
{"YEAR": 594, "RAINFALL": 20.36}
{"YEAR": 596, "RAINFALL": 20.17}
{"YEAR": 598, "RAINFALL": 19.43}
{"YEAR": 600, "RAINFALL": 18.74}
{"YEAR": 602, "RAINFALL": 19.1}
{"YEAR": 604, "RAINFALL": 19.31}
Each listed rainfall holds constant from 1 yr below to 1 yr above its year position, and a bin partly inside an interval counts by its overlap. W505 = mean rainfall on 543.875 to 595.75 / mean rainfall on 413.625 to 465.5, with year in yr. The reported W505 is 1.3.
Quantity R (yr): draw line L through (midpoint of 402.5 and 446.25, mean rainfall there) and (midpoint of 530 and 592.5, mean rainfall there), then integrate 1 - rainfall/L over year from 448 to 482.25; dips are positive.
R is -4.7 yr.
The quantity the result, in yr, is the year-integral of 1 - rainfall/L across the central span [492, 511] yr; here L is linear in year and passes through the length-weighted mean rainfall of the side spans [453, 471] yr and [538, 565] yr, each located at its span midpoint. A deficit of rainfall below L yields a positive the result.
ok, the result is -3.88 yr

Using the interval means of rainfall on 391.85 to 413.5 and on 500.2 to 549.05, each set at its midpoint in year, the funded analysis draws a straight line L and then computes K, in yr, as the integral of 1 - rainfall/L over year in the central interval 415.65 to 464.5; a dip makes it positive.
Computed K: -4.1 yr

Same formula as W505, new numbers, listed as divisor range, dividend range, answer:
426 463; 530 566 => 1.17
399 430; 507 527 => 1.62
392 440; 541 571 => 1.50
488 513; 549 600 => 0.94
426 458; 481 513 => 1.34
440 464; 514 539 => 1.15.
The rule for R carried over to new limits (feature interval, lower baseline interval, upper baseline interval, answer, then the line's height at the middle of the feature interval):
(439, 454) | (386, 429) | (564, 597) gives -2.6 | 14.1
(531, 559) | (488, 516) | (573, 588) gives 3.5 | 20.9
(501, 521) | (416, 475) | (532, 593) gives -2.7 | 18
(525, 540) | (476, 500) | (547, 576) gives 1.8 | 20.3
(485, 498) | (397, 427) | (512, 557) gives -4.3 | 16.5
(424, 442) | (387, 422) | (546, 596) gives -2.7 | 13.3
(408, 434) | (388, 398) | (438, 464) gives 2.3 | 14.3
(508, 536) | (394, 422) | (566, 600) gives -3.0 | 17.5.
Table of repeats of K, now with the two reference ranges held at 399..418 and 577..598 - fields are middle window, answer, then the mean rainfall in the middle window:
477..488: -3.4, 20.1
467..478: -3.2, 19.2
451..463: -1.9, 16.3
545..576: -0.8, 19.8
